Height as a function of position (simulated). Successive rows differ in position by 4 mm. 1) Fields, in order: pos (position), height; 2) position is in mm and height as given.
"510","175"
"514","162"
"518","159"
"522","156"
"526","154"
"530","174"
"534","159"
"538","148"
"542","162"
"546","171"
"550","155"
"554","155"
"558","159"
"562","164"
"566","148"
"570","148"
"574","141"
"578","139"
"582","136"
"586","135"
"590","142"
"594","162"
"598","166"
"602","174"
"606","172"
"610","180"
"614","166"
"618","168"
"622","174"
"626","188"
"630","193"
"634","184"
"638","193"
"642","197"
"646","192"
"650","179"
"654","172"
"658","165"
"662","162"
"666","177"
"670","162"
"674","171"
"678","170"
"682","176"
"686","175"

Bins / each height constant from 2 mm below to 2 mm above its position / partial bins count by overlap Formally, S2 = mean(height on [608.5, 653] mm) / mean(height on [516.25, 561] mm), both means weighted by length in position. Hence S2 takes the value 1.15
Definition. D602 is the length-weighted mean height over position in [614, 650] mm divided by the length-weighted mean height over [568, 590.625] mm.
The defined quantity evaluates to 1.3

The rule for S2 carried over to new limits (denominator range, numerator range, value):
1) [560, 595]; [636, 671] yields 1.22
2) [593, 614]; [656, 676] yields 0.98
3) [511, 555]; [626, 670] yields 1.13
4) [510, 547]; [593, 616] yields 1.06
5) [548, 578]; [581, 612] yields 1.05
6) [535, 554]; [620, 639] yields 1.17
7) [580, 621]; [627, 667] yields 1.13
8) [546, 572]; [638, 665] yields 1.15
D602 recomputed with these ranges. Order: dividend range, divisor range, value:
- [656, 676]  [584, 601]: 1.10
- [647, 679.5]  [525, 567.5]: 1.07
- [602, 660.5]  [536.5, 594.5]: 1.19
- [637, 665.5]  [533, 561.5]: 1.13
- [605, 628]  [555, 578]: 1.16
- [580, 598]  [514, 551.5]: 0.91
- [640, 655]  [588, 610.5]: 1.13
